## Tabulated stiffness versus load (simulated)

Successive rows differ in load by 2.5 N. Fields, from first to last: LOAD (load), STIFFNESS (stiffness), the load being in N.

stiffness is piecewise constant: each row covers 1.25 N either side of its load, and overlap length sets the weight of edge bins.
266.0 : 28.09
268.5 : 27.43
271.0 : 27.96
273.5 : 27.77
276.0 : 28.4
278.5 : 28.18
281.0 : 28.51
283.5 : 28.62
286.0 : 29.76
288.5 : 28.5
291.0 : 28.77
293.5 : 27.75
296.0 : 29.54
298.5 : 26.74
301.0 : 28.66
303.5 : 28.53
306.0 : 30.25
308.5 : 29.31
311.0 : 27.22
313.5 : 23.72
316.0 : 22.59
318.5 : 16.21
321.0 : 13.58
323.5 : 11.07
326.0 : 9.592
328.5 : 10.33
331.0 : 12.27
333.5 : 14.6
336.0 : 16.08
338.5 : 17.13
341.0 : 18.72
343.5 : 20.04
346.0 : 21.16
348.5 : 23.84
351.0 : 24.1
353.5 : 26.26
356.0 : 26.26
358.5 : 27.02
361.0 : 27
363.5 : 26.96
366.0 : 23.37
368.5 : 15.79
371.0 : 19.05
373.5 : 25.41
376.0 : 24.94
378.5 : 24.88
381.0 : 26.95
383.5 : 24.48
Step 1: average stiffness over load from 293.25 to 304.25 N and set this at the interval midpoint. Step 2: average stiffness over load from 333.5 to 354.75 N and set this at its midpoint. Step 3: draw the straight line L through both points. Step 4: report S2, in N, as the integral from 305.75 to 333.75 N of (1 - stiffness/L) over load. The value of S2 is 7.8 N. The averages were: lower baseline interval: 28.3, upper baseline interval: 20.5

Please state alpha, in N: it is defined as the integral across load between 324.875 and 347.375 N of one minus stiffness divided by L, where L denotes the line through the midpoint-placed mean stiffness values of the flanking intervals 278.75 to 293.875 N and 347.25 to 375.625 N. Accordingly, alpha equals 8.7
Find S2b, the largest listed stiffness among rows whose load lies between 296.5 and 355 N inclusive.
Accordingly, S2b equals 30.25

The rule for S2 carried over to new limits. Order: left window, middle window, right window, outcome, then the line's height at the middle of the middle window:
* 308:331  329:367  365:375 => -3.57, 19.4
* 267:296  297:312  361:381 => -0.77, 27.1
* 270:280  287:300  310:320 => -1.53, 25.3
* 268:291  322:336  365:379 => 7.27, 25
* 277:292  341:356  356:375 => 1.06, 24.8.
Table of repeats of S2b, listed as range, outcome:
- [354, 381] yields 27.02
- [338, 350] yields 23.84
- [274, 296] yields 29.76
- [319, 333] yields 13.58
